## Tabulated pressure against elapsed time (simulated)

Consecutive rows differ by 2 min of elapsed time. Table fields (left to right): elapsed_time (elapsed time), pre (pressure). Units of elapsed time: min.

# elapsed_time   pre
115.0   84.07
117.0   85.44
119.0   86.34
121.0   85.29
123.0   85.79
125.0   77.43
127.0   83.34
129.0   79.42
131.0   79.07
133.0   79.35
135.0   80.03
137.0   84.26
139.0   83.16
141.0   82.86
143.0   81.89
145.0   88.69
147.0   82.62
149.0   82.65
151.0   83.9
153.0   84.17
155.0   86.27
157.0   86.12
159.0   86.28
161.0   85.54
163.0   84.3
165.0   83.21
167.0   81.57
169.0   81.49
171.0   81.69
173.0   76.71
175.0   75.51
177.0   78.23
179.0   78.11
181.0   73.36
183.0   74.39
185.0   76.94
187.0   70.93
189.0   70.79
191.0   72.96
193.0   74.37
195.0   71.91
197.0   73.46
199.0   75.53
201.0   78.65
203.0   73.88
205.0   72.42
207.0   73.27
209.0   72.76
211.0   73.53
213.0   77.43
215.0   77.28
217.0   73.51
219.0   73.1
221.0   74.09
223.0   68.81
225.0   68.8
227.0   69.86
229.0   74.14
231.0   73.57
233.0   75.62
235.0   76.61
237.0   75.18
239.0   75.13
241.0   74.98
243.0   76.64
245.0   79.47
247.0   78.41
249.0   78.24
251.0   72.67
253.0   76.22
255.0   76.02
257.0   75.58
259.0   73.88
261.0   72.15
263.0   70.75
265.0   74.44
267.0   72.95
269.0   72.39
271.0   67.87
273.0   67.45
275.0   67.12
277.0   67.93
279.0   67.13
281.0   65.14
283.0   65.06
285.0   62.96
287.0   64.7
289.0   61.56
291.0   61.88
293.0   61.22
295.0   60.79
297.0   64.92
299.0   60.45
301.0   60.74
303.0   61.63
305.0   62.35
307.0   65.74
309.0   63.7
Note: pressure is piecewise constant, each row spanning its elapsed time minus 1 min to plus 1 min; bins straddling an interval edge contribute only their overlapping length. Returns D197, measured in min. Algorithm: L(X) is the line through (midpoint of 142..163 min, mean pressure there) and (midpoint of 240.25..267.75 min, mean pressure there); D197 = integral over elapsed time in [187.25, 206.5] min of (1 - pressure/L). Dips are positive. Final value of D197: 1.7 min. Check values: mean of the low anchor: 84.8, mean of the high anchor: 75.2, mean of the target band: 73.7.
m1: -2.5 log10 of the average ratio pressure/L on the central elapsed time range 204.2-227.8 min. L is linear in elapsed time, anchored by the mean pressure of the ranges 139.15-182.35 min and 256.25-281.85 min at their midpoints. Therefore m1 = 0.05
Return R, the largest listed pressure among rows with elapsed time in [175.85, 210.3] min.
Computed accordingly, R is 78.65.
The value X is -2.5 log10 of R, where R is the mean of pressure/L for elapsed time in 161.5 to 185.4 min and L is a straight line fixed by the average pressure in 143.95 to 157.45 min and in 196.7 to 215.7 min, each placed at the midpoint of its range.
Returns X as 0.02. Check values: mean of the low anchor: 84.9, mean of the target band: 79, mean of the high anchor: 74.8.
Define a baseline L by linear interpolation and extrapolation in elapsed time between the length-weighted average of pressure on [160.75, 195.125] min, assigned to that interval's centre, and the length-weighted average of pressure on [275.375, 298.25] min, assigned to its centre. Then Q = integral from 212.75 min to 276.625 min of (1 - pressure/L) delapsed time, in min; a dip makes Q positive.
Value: -4.2 min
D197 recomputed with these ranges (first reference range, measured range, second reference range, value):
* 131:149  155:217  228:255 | 1.9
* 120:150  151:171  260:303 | -1.2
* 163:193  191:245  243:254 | 2.0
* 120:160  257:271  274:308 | -1.1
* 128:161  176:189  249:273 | 0.8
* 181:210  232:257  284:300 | -3.1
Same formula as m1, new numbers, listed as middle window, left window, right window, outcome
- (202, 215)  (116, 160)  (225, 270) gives 0.051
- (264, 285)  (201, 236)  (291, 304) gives -0.054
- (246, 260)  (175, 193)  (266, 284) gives -0.092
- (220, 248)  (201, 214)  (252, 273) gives -0.011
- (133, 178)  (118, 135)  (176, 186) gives -0.052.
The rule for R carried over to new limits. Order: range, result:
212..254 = 79.47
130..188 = 88.69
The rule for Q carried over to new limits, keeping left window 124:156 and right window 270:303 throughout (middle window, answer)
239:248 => -1.0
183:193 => 0.4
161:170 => -0.4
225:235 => -0.3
